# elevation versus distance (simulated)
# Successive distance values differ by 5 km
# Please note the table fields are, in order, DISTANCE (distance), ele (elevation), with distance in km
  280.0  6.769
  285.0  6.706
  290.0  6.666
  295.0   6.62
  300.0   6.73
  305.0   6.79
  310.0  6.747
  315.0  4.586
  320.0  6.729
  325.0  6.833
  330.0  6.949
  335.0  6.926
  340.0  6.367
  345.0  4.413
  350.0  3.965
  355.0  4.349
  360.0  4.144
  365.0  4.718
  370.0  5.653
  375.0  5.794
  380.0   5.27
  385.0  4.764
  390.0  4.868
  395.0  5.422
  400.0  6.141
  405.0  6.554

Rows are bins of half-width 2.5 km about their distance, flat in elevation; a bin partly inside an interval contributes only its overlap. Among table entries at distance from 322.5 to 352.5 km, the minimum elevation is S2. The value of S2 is 3.965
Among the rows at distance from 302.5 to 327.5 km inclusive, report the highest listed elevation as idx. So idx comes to 6.833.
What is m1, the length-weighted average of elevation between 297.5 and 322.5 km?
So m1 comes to 6.32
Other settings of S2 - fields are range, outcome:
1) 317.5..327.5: 6.729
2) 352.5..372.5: 4.144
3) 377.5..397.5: 4.764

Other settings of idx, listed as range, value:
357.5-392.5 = 5.794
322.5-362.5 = 6.949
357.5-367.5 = 4.718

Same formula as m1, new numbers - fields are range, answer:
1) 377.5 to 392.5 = 4.97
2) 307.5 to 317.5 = 5.67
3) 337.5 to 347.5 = 5.39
